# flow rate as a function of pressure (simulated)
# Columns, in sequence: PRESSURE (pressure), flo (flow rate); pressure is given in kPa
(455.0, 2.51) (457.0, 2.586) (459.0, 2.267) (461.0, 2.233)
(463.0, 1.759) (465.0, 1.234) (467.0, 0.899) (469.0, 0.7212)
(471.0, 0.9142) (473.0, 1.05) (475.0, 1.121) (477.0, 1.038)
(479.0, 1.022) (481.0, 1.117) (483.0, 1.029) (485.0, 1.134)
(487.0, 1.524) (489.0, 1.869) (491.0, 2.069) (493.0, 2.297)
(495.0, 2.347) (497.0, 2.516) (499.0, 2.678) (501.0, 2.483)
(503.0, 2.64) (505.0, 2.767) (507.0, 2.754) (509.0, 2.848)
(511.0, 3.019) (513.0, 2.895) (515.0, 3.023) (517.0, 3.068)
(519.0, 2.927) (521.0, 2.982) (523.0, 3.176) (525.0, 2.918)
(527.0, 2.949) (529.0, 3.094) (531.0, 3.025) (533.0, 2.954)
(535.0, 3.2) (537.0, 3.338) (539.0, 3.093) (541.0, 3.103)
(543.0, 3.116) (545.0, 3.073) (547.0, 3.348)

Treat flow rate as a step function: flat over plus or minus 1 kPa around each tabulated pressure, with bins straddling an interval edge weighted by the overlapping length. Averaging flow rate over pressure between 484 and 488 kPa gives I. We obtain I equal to 1.33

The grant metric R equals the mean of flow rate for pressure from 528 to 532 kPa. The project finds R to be 3.06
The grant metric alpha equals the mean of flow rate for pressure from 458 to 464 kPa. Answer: 2.09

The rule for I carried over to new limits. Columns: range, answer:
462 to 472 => 1.11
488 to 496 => 2.15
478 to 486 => 1.08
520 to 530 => 3.02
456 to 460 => 2.43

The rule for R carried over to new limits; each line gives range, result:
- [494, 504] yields 2.53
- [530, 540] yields 3.12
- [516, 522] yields 2.99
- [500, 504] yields 2.56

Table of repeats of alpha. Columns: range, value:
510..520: 2.99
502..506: 2.7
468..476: 0.952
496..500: 2.6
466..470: 0.81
